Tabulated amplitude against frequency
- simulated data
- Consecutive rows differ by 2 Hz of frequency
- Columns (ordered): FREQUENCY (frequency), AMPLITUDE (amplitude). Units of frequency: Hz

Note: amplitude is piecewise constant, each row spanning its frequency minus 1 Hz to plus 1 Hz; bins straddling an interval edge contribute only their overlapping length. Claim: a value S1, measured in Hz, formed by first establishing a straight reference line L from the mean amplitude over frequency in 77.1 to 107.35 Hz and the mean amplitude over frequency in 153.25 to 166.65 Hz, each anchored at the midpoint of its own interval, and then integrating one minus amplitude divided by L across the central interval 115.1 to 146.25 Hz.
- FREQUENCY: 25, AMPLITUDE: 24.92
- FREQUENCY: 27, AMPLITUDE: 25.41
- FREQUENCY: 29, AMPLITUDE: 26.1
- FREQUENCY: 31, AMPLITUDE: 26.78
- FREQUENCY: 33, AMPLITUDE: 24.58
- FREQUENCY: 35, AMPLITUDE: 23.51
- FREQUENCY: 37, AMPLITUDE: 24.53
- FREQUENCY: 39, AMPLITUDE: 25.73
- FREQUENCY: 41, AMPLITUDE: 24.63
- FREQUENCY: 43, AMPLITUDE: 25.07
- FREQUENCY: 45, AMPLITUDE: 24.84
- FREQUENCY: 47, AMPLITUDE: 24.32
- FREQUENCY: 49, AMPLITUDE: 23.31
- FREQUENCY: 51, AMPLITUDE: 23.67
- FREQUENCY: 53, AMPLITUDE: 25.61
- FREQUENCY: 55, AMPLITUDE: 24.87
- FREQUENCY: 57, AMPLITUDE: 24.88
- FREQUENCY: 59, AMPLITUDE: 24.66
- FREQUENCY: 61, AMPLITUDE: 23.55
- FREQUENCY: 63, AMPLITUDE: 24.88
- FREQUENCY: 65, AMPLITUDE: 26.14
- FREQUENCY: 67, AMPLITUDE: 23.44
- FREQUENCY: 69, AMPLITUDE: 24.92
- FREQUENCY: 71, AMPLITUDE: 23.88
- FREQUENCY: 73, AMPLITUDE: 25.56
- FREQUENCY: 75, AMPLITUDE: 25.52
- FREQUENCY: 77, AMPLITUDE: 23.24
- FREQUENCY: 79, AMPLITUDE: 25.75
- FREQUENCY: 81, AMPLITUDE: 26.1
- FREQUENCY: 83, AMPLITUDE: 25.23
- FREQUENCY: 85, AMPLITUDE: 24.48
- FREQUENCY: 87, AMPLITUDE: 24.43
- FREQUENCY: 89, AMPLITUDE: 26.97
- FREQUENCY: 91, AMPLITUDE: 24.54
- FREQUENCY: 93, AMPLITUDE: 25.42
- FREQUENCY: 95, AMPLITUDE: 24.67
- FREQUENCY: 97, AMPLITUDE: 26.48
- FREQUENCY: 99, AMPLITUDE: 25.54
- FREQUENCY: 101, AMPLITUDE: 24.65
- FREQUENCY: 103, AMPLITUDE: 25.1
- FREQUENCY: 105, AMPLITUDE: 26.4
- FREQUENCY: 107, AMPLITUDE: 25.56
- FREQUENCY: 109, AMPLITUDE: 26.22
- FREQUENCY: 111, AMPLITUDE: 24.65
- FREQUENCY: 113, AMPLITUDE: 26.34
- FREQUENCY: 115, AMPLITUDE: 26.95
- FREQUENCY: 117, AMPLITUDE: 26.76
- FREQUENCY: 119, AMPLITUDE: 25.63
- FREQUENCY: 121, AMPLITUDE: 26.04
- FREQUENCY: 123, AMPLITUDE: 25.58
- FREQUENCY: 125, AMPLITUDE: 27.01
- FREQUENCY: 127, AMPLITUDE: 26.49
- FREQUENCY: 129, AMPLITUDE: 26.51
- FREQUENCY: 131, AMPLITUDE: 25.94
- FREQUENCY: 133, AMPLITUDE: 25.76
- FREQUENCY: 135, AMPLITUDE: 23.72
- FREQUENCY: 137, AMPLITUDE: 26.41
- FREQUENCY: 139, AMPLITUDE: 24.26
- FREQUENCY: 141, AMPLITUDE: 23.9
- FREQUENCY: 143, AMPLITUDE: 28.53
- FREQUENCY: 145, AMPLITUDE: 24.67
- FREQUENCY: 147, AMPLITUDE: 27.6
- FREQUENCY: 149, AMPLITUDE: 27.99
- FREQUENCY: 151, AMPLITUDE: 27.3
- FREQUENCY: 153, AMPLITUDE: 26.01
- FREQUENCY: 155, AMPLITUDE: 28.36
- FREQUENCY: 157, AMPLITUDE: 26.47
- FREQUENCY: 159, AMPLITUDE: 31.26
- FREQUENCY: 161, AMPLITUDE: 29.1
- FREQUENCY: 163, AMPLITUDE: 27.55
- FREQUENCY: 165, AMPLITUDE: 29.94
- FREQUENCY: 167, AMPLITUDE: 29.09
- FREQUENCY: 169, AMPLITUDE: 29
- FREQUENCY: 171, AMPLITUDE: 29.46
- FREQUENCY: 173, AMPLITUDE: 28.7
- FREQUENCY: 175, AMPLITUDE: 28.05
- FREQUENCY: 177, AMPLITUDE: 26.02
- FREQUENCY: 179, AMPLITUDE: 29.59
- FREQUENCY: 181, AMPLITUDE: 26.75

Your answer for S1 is 1.5 Hz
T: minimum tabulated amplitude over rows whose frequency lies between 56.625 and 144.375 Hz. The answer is 23.24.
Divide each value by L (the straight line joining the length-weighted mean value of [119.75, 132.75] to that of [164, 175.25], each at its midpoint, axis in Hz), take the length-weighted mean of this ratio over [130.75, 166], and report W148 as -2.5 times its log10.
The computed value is 0.030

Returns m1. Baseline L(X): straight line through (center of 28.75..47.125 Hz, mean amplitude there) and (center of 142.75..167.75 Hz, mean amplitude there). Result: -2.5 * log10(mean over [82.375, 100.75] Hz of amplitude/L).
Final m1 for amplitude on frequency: 0.045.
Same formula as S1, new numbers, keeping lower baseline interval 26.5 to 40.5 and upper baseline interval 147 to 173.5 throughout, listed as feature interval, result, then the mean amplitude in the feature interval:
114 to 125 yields 0.46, 26.3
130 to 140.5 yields 1.00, 25.2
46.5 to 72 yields 1.37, 24.5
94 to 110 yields 0.82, 25.6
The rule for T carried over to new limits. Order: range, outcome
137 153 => 23.9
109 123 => 24.65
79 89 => 24.43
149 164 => 26.01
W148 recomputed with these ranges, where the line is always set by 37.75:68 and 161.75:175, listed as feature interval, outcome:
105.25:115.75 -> 0.03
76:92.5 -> 0.03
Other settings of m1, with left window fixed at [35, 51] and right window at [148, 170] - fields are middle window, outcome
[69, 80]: 0.03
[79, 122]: 0.03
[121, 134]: 0.05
